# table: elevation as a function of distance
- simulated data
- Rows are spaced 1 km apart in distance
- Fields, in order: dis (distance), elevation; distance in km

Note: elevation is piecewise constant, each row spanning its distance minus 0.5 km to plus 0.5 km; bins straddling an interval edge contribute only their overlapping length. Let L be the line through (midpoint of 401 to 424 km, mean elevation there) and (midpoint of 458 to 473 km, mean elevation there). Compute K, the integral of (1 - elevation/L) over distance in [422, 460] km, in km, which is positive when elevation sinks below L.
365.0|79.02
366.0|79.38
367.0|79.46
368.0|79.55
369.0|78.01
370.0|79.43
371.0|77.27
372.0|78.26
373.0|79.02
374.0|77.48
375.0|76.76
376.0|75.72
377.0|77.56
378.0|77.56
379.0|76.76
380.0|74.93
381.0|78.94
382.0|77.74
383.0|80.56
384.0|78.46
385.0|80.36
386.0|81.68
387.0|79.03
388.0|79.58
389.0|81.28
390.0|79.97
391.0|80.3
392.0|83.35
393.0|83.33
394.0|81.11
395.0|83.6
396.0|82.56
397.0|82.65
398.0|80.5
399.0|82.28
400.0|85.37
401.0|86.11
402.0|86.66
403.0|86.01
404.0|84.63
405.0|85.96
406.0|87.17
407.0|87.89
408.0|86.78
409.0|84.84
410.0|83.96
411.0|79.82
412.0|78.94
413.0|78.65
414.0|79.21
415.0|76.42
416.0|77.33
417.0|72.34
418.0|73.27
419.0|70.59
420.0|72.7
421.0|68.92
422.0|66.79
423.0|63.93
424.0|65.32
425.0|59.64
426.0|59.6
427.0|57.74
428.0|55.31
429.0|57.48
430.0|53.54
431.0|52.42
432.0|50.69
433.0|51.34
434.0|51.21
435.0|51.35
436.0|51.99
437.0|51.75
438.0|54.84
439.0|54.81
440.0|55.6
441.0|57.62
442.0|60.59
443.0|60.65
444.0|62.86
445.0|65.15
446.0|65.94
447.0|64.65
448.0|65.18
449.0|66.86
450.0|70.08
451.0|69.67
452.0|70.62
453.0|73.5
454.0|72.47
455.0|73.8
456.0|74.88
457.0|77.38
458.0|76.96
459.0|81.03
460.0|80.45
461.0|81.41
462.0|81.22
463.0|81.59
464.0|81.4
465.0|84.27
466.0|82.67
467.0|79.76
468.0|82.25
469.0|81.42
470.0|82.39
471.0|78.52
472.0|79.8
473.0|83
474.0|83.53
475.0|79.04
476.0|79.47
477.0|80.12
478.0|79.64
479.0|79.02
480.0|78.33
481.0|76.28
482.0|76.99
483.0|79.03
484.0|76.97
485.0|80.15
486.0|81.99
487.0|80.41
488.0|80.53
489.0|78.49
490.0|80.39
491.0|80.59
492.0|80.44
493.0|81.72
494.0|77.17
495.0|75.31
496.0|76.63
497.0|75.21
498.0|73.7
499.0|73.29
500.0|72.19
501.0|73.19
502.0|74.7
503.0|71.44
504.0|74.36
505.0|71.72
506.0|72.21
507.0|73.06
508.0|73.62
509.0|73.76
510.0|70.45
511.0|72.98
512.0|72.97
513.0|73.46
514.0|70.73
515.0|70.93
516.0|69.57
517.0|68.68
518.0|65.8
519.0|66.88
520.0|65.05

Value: 8.3 km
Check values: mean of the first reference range 78.6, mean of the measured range 62.7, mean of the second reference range 81.2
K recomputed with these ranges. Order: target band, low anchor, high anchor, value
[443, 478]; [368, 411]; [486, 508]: 0.76 km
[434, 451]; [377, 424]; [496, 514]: 3.74 km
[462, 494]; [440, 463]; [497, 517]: -3.96 km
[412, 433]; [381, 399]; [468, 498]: 3.87 km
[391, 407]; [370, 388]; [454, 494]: -1.13 km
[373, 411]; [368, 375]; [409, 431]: -3.74 km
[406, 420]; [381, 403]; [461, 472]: 0.41 km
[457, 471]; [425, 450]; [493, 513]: -3.67 km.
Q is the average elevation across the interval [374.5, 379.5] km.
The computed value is 76.9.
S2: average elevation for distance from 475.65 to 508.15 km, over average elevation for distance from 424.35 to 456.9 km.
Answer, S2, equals 1.3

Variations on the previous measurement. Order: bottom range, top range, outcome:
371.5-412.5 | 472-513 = 0.94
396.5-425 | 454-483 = 1.01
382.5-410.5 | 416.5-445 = 0.72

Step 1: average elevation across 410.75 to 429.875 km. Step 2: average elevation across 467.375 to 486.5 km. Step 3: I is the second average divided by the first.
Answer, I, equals 1.2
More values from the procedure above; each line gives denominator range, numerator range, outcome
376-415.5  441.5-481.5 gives 0.93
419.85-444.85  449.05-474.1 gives 1.35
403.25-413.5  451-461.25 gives 0.90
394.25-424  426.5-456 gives 0.76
